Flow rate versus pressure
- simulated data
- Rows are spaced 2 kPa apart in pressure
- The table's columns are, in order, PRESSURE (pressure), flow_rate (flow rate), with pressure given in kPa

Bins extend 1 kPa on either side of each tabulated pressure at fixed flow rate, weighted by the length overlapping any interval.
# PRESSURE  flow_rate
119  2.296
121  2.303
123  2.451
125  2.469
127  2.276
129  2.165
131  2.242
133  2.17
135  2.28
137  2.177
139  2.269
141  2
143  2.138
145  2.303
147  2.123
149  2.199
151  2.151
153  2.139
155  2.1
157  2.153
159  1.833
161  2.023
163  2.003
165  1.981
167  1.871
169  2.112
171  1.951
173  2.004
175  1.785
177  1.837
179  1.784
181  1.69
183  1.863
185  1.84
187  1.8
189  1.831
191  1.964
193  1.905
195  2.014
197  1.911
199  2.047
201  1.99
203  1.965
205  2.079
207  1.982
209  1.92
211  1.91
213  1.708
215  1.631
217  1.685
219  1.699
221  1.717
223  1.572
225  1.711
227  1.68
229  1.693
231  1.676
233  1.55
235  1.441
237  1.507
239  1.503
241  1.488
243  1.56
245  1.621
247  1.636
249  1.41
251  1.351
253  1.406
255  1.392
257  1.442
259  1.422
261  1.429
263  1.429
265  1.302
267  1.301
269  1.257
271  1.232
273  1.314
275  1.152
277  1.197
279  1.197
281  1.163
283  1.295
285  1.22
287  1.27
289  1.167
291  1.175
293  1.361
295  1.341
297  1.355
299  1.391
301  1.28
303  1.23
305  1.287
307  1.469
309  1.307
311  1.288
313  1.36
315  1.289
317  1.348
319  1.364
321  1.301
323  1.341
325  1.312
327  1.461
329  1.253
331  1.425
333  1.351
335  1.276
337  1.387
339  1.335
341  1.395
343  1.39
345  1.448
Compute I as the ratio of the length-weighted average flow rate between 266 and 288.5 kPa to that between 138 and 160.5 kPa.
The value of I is 0.58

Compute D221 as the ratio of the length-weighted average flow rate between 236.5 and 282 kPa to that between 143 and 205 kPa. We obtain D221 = 0.70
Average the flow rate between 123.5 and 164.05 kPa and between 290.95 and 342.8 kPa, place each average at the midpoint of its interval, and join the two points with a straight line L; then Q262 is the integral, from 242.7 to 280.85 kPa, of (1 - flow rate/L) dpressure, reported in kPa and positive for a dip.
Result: 5.7 kPa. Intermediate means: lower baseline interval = 2.16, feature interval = 1.36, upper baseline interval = 1.34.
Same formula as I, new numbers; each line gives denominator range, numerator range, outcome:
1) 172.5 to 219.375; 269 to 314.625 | 0.68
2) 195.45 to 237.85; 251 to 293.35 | 0.73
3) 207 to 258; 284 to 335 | 0.82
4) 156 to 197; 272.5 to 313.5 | 0.67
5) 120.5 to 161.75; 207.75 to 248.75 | 0.75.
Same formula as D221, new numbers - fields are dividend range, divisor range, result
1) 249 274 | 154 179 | 0.69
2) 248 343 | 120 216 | 0.65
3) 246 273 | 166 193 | 0.74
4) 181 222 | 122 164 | 0.86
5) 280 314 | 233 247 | 0.84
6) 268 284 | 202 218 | 0.66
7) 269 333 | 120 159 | 0.59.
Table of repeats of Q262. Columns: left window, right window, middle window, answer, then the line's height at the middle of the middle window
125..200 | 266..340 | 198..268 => 1.9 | 1.66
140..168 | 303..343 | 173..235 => 1.5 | 1.86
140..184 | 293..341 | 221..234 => 0.5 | 1.72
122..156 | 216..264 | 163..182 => 0.9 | 1.99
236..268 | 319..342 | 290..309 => 0.9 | 1.39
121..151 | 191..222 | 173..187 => 1.4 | 2.01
